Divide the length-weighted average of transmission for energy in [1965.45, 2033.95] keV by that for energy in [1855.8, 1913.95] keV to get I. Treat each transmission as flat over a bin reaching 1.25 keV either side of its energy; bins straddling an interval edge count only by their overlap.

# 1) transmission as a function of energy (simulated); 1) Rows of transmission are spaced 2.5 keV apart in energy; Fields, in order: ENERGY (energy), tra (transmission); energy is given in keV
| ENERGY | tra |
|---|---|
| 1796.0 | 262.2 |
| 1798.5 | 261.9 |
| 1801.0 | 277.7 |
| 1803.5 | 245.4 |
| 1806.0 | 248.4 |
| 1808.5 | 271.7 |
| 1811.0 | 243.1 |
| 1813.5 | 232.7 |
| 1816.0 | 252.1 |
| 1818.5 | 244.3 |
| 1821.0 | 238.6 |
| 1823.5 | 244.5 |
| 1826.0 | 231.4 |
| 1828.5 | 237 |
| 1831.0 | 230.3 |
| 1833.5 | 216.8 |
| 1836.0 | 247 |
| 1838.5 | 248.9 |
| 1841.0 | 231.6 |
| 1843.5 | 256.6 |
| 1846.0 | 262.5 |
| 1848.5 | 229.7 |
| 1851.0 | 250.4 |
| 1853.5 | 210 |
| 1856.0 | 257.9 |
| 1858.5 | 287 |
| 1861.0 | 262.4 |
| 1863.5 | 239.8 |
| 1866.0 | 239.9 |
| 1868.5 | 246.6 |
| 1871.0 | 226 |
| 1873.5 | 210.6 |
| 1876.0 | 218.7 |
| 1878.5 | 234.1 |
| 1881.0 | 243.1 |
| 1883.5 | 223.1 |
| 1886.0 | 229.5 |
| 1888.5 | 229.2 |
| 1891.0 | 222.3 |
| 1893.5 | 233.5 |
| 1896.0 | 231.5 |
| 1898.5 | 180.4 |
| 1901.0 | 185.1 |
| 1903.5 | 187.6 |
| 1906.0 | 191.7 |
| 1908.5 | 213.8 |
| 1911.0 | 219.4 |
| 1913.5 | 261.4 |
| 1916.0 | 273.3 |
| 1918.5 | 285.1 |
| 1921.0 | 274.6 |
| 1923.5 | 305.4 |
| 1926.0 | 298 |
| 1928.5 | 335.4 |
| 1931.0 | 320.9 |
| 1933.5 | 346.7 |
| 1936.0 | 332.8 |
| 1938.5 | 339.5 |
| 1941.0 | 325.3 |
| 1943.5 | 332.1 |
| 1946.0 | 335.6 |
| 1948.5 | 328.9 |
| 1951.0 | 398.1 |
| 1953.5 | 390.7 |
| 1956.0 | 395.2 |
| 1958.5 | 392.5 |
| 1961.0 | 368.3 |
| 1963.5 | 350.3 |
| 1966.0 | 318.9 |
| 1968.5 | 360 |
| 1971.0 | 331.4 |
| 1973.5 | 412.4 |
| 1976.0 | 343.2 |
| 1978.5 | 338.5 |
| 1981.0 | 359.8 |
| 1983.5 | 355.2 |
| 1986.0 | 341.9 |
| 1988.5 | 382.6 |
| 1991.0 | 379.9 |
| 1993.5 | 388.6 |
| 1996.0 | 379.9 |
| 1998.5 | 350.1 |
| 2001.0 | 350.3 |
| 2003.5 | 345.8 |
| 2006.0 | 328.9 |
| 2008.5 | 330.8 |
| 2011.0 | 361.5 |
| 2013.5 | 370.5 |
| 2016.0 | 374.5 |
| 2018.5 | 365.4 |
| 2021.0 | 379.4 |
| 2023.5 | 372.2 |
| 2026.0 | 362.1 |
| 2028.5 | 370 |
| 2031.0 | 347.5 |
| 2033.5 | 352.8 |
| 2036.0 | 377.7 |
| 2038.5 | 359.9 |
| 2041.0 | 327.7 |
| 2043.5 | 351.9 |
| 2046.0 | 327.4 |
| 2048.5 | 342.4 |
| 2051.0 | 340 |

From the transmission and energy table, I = 1.6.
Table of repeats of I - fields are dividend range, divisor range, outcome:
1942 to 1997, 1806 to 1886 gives 1.51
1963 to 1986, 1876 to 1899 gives 1.55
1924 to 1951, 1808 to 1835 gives 1.39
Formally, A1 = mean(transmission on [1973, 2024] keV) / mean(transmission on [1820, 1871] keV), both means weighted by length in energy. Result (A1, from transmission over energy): 1.49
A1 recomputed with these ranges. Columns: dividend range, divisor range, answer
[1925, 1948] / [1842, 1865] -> 1.32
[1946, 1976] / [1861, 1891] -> 1.58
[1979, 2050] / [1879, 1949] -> 1.34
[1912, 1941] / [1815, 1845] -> 1.28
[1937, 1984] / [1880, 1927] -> 1.51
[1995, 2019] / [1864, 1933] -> 1.46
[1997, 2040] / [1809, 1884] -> 1.49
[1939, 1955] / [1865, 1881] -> 1.53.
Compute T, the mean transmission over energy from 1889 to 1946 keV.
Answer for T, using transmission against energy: 269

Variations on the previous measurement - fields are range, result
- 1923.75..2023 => 354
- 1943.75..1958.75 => 369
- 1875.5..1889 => 230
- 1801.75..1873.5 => 244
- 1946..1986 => 361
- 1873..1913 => 217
